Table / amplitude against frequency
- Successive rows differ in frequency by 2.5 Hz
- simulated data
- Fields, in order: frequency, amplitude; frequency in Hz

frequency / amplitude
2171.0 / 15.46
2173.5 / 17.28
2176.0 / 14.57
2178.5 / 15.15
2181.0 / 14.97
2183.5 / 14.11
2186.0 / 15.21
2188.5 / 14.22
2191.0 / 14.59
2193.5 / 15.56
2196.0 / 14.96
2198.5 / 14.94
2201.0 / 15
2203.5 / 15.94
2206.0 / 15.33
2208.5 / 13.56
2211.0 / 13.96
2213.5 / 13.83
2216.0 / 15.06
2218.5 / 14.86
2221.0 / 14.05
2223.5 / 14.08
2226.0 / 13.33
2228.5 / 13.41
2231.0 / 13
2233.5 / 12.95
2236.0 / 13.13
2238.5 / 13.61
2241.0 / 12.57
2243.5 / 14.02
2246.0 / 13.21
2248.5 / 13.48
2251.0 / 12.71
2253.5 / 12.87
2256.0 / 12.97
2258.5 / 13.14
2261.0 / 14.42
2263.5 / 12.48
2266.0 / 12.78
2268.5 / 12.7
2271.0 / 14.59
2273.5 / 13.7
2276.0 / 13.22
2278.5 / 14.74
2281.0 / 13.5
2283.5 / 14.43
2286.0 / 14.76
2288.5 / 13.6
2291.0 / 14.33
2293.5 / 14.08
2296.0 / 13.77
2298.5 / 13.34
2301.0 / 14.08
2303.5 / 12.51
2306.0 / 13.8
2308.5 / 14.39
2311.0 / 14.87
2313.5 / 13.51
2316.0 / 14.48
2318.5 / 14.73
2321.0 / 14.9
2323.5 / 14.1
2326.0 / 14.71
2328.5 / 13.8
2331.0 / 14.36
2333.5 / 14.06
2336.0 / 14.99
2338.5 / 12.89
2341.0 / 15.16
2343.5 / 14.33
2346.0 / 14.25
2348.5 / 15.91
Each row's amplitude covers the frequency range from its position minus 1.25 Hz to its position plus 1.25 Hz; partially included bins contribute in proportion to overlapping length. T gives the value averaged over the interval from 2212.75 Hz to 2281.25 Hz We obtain 13.5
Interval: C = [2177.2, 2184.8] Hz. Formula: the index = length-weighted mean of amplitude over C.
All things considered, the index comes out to 14.7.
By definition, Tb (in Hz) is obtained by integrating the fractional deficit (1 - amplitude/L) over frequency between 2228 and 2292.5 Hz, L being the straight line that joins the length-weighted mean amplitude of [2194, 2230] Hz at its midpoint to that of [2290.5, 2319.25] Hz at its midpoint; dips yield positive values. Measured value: 3.3 Hz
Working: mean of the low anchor 14.5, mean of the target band 13.5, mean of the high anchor 14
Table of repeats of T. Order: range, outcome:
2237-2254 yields 13.2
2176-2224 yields 14.7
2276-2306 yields 13.9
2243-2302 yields 13.6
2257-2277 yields 13.4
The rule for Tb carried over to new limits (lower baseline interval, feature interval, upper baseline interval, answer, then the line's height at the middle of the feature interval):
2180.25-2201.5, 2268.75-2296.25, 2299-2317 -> 0.2 Hz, 14.1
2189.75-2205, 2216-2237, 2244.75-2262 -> 0.7 Hz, 14.2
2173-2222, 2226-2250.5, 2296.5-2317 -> 2.1 Hz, 14.5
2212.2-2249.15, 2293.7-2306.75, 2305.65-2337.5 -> 0.6 Hz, 14.2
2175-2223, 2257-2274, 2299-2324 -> 1.2 Hz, 14.4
